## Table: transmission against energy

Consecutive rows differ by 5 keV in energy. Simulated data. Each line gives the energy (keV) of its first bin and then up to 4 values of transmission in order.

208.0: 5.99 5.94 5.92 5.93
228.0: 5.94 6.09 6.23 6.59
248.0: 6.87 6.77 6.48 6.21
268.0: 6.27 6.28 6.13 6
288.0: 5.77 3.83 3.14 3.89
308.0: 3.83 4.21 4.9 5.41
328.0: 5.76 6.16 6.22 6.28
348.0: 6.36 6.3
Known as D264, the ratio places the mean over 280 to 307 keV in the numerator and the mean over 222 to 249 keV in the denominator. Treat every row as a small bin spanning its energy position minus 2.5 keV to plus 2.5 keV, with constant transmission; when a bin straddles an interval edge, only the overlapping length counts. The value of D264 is 0.72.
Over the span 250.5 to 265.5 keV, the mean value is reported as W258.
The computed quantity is 6.49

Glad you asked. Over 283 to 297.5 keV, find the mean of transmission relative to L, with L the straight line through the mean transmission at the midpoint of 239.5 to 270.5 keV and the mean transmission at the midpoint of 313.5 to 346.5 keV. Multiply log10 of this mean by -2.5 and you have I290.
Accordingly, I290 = 0.27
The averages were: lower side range 6.52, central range 4.78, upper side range 5.71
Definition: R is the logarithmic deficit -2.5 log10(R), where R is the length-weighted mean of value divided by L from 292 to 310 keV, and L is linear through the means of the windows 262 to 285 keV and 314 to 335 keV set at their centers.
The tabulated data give 0.50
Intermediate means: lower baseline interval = 6.18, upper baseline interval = 5.45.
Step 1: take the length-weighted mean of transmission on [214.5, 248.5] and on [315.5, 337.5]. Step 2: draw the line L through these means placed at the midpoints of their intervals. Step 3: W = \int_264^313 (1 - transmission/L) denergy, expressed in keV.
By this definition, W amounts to 7.1 keV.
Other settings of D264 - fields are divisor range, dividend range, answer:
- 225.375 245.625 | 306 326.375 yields 0.75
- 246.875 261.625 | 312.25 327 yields 0.75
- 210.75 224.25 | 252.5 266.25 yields 1.08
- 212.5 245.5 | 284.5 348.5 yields 0.82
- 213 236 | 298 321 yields 0.69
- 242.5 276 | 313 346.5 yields 0.88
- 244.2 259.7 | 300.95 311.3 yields 0.58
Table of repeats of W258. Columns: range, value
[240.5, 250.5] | 6.73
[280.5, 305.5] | 4.53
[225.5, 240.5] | 6.09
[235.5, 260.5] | 6.59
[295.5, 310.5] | 3.62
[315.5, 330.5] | 5.36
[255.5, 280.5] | 6.27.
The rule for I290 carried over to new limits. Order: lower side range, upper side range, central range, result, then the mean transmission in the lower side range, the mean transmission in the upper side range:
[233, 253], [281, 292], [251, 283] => -0.054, 6.53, 5.6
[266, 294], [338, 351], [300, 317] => 0.436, 5.8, 6.3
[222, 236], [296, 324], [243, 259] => -0.214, 6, 4.19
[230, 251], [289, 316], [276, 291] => -0.248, 6.44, 3.91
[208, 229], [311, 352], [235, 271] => -0.108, 5.94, 5.7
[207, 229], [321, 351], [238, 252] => -0.117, 5.94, 6.05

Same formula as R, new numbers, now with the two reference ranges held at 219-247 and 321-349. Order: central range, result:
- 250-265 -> -0.06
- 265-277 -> -0.02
